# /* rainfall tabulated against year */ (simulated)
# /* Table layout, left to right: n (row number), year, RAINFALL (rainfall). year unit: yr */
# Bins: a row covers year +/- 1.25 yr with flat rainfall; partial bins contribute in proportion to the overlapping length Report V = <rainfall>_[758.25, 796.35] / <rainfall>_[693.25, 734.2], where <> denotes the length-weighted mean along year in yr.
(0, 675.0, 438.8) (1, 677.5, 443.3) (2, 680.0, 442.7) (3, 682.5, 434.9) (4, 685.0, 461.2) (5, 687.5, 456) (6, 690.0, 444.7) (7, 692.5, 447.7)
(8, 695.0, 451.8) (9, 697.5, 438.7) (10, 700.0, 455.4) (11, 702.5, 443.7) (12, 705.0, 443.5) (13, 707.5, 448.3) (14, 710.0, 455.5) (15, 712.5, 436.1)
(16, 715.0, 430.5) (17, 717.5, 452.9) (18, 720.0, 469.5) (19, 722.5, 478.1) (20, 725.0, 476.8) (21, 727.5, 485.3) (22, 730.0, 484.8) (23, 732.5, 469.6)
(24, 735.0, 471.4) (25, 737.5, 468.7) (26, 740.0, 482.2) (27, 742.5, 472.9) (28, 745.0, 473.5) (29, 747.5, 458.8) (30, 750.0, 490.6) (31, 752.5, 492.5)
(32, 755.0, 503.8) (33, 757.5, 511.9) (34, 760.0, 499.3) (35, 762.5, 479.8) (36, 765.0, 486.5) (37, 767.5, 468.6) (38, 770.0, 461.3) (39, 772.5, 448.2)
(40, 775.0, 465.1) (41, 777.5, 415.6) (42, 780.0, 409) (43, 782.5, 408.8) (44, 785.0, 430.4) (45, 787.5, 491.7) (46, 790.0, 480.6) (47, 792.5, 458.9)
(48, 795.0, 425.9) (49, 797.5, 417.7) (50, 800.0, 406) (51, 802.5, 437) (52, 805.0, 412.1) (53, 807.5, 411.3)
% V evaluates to 1.00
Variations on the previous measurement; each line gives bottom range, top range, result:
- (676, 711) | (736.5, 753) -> 1.06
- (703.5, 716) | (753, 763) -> 1.13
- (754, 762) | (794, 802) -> 0.83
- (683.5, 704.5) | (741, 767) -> 1.08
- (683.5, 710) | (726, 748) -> 1.06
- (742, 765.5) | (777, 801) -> 0.89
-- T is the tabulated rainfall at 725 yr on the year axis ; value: 476.8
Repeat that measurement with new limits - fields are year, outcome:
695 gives 451.8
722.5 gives 478.1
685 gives 461.2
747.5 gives 458.8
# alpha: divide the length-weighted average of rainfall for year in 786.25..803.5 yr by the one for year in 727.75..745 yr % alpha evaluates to 0.9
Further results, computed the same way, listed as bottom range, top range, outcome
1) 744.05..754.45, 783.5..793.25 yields 0.97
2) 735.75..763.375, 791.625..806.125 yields 0.88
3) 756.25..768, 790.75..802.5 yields 0.88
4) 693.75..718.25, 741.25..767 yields 1.09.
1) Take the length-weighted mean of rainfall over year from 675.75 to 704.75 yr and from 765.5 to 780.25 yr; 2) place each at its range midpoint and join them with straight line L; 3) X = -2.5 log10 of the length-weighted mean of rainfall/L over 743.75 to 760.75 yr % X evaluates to -0.10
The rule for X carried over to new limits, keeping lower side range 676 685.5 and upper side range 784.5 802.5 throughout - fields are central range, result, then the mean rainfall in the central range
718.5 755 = -0.08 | 478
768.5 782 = 0.01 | 439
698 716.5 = 0.00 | 445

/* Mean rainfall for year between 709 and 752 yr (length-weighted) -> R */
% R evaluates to 469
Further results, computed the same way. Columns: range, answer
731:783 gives 469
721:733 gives 479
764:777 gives 463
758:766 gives 491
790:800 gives 436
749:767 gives 494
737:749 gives 472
